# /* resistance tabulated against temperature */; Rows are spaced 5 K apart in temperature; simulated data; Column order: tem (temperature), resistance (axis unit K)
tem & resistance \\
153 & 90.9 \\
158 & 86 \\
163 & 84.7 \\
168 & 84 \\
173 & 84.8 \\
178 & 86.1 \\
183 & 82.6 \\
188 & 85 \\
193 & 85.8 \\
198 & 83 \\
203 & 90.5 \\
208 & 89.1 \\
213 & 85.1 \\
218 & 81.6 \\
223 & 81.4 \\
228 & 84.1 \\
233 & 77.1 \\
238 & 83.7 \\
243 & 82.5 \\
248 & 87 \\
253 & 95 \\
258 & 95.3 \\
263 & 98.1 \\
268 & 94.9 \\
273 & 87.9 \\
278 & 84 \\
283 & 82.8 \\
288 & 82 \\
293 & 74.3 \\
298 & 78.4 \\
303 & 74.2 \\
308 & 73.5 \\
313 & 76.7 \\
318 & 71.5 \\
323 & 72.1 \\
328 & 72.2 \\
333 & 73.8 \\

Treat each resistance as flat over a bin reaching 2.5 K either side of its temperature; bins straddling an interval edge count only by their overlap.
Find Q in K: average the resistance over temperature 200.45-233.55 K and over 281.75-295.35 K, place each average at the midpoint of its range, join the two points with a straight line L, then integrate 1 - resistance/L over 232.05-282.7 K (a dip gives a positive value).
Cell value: -4.3 K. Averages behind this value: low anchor 84.5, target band 88.7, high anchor 79.5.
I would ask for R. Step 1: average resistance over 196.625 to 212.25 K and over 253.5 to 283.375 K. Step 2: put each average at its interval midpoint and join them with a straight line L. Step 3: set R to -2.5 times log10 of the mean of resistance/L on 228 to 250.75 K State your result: 0.09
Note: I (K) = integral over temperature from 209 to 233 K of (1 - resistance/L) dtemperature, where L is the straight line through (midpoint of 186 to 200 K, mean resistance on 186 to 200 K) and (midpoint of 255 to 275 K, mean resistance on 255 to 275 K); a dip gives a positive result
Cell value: 1.50 K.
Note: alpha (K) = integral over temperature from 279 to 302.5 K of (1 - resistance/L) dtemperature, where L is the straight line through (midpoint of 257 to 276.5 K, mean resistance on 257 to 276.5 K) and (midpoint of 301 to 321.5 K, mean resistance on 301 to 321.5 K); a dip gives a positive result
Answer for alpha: 1.0 K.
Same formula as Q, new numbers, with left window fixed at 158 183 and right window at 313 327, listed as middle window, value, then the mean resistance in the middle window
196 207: -0.7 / 87.2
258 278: -4.1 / 92.6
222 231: -0.3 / 82.7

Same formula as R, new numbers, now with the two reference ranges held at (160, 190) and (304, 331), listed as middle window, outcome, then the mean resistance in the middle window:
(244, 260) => -0.17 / 91.4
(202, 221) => -0.06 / 86.1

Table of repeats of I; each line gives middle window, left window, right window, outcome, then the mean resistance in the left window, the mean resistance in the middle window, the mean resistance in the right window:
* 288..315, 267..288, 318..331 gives 1.0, 86.2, 76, 72.1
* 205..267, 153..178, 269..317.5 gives -3.6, 85.6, 86.9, 79.5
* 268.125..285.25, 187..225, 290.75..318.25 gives -1.8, 85.2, 86.3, 75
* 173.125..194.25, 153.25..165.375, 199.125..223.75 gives 0.3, 86.4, 84.8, 85.7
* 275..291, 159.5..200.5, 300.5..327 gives -1.4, 84.5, 82.8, 73.5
